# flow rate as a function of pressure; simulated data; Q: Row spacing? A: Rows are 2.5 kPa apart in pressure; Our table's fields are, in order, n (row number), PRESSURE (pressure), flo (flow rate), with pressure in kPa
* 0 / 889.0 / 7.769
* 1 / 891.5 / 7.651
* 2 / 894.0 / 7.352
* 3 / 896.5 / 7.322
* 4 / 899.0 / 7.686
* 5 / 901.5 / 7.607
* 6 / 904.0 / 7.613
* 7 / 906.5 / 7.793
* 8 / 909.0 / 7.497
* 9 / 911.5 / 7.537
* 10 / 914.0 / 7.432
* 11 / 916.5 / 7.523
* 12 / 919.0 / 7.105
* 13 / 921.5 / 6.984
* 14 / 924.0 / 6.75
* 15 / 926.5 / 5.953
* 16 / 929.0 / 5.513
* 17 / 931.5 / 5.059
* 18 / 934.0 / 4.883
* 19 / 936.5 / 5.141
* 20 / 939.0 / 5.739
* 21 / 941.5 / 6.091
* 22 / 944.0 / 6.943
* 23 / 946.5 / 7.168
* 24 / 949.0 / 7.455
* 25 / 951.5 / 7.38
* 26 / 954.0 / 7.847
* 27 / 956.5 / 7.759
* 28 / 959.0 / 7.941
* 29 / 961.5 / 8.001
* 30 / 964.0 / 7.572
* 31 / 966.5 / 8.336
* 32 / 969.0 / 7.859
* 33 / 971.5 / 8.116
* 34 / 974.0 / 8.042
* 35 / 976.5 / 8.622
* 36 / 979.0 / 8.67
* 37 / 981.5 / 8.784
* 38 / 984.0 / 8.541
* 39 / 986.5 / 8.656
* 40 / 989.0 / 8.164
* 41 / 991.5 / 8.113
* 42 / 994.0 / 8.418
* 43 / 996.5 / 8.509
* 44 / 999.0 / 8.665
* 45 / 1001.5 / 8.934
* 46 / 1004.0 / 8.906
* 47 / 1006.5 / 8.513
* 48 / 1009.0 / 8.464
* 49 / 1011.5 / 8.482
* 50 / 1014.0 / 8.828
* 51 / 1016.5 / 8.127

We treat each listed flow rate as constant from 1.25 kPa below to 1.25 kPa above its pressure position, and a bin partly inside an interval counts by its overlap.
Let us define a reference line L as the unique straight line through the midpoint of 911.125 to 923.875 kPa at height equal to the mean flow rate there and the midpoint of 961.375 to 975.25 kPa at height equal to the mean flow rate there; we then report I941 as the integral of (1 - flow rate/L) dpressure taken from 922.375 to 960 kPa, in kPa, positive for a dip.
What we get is 5.5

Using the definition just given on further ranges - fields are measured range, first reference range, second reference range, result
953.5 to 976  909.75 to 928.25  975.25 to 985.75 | 0.7 kPa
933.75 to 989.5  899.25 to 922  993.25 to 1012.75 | 3.7 kPa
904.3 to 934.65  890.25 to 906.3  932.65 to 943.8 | -0.9 kPa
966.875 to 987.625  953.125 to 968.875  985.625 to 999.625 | -0.6 kPa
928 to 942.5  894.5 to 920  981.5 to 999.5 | 4.5 kPa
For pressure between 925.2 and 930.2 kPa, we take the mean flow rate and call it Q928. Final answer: 5.75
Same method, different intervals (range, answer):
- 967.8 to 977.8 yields 8.16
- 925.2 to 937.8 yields 5.32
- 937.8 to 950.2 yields 6.68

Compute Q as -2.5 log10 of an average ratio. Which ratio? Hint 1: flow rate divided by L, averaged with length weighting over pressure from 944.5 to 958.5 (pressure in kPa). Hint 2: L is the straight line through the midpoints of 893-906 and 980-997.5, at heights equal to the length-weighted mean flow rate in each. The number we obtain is 0.08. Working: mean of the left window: 7.54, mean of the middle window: 7.51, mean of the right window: 8.46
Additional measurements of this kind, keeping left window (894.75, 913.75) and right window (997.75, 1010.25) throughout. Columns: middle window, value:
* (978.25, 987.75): -0.03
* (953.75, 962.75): 0.04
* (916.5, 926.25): 0.12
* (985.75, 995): 0.03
